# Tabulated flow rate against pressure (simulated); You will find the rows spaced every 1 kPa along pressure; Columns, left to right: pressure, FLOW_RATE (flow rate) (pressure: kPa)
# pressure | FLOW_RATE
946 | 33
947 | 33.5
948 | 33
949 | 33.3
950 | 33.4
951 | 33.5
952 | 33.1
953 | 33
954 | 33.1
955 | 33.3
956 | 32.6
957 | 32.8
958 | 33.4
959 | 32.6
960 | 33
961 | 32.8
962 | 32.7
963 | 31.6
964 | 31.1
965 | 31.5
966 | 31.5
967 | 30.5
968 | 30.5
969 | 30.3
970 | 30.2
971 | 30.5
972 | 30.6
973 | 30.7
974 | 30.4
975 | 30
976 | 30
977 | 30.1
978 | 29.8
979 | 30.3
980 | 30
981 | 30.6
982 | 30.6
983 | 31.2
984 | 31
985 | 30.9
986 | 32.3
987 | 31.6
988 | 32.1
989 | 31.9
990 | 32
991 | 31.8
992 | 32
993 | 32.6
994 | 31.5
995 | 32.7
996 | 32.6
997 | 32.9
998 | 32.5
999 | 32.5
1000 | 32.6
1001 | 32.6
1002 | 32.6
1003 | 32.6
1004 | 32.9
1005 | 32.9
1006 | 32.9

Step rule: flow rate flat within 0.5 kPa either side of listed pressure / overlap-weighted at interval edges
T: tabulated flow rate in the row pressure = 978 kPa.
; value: 29.8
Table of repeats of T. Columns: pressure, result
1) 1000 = 32.6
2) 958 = 33.4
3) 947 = 33.5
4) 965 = 31.5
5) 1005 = 32.9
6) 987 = 31.6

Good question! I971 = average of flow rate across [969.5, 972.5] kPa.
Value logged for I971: 30.4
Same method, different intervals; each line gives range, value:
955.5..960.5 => 32.9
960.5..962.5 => 32.8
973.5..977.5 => 30.1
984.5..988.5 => 31.7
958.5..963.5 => 32.5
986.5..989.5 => 31.9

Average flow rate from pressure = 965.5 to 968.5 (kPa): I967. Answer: 30.8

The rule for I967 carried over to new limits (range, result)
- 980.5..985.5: 30.9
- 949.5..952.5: 33.3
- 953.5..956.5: 33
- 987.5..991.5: 31.9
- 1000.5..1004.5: 32.7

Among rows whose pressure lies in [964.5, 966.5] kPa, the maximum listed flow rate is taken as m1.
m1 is 31.5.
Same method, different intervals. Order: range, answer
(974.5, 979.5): 30.3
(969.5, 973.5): 30.7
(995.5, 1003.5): 32.9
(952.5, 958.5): 33.4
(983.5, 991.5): 32.3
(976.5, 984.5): 31.2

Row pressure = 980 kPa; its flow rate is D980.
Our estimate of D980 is 30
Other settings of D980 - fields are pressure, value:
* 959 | 32.6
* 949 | 33.3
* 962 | 32.7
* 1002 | 32.6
